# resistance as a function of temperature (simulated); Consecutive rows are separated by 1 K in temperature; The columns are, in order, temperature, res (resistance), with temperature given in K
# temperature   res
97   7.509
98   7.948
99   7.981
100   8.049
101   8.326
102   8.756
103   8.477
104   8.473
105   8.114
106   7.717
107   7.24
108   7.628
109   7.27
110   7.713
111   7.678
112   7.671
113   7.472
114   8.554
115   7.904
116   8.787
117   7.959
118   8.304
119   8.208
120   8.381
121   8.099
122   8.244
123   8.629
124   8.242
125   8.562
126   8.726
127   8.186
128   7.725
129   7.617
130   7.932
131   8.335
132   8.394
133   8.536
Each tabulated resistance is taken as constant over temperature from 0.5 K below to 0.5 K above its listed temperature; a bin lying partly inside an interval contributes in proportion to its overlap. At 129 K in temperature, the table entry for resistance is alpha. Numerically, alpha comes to 7.617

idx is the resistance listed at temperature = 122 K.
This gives 8.244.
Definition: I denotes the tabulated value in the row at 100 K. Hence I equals 8.049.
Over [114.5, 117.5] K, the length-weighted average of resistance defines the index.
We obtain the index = 8.22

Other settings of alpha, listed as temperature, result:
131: 8.335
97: 7.509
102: 8.756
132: 8.394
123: 8.629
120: 8.381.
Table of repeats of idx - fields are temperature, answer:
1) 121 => 8.099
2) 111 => 7.678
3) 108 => 7.628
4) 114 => 8.554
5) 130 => 7.932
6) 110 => 7.713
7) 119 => 8.208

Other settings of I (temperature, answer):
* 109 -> 7.27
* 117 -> 7.959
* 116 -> 8.787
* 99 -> 7.981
